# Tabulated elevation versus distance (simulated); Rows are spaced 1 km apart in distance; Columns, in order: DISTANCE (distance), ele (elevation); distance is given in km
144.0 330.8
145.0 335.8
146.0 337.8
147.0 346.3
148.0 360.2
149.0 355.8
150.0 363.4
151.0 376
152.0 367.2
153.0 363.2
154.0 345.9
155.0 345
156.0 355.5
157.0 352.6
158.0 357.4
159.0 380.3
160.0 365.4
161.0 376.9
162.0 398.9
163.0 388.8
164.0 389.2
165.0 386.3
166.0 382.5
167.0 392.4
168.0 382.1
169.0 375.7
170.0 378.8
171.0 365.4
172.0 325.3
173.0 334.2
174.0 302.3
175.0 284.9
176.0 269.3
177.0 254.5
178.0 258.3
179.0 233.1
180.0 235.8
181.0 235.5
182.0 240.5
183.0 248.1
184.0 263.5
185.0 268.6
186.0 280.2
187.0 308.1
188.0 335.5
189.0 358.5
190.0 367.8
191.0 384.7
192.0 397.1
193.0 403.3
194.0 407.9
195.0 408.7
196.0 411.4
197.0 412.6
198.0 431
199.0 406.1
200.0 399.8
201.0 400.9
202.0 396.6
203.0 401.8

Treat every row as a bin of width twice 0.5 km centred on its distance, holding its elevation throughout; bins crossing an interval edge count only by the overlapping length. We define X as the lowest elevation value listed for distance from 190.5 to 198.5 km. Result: 384.7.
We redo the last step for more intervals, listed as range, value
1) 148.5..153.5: 355.8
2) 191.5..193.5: 397.1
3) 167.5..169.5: 375.7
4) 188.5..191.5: 358.5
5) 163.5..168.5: 382.1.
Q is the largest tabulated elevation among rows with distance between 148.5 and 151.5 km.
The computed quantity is 376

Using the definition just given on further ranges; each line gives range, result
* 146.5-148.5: 360.2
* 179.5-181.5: 235.8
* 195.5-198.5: 431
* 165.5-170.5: 392.4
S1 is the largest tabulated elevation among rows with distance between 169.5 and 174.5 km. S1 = 378.8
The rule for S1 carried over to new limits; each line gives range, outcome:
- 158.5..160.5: 380.3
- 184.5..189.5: 358.5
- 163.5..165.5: 389.2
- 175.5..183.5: 269.3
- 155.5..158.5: 357.4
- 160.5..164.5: 398.9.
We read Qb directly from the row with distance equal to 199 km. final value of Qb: 406.1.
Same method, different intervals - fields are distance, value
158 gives 357.4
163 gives 388.8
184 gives 263.5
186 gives 280.2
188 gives 335.5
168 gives 382.1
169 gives 375.7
